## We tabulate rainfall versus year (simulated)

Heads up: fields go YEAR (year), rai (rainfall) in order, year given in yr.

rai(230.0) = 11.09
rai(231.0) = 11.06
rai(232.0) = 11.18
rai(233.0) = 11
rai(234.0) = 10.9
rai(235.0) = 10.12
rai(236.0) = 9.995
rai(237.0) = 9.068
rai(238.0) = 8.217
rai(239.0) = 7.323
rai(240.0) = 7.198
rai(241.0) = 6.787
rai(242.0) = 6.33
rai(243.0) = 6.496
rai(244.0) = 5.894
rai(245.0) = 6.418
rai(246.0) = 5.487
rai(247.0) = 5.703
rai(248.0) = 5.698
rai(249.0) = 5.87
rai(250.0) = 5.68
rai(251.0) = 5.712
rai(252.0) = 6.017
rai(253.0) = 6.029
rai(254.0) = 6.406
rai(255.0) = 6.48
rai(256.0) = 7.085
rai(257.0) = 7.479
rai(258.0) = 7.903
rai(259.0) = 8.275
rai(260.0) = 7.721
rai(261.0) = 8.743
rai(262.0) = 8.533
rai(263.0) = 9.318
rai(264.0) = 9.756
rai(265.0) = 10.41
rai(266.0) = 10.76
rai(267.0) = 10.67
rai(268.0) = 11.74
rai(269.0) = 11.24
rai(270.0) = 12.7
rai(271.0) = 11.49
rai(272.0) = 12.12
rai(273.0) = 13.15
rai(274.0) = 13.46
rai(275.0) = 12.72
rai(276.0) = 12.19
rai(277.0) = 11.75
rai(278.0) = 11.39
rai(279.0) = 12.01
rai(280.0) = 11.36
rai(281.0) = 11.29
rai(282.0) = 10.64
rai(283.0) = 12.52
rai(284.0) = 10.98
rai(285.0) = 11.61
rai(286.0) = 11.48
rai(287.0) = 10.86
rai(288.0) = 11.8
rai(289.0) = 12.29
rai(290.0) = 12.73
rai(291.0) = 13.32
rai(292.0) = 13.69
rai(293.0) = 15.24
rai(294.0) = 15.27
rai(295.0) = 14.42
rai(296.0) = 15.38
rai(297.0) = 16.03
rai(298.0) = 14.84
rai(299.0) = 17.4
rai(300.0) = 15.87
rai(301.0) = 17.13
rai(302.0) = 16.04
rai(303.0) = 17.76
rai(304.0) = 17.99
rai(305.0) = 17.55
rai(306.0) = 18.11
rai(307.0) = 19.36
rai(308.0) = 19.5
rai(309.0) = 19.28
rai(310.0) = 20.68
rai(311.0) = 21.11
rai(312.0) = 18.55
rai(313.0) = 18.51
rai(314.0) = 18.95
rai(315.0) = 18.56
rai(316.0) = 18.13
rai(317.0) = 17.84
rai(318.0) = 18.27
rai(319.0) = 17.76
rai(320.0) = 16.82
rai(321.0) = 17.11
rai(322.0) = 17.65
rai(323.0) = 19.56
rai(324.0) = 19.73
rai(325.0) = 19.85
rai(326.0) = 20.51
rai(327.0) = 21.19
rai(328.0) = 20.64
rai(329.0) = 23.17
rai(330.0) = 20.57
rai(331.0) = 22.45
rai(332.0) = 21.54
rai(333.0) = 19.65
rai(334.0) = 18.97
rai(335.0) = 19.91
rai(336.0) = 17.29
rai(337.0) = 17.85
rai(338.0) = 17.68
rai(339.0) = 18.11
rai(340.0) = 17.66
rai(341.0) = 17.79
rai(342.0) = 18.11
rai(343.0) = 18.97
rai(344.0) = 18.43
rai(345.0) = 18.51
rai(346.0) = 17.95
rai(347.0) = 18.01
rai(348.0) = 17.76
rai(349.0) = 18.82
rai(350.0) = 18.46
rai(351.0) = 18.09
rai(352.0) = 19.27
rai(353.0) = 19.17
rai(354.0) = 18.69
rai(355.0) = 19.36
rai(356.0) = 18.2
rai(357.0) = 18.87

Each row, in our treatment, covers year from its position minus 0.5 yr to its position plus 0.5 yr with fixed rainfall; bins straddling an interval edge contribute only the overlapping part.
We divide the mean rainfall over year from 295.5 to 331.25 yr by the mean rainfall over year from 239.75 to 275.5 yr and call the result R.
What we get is 2.20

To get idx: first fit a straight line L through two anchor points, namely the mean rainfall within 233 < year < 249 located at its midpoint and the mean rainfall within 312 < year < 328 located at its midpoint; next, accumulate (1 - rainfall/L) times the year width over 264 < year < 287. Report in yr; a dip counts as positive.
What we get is 1.31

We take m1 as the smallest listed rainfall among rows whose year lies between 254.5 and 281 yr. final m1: 6.48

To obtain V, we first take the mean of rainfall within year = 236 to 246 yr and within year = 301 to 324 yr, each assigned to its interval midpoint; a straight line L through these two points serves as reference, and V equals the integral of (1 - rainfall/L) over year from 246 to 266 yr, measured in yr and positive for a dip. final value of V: 4.7 yr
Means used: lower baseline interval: 7.15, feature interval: 7.35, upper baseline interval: 18.4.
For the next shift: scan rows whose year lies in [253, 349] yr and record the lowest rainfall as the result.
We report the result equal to 6.029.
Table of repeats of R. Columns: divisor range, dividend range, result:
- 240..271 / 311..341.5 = 2.44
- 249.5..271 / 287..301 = 1.68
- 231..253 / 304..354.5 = 2.52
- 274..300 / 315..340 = 1.48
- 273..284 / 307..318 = 1.60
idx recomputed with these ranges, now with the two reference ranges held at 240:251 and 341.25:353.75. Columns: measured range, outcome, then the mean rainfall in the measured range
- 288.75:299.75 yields -2.45 yr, 14.7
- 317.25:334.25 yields -4.17 yr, 19.7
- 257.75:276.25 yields -4.14 yr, 10.7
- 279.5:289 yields -0.59 yr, 11.4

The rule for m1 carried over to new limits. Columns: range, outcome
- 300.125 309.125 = 16.04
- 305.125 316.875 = 18.11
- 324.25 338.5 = 17.29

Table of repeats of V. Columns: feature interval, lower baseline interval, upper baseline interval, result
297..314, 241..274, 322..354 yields -3.8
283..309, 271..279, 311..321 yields 0.6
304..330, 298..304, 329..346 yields -2.0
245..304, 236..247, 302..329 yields 6.8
